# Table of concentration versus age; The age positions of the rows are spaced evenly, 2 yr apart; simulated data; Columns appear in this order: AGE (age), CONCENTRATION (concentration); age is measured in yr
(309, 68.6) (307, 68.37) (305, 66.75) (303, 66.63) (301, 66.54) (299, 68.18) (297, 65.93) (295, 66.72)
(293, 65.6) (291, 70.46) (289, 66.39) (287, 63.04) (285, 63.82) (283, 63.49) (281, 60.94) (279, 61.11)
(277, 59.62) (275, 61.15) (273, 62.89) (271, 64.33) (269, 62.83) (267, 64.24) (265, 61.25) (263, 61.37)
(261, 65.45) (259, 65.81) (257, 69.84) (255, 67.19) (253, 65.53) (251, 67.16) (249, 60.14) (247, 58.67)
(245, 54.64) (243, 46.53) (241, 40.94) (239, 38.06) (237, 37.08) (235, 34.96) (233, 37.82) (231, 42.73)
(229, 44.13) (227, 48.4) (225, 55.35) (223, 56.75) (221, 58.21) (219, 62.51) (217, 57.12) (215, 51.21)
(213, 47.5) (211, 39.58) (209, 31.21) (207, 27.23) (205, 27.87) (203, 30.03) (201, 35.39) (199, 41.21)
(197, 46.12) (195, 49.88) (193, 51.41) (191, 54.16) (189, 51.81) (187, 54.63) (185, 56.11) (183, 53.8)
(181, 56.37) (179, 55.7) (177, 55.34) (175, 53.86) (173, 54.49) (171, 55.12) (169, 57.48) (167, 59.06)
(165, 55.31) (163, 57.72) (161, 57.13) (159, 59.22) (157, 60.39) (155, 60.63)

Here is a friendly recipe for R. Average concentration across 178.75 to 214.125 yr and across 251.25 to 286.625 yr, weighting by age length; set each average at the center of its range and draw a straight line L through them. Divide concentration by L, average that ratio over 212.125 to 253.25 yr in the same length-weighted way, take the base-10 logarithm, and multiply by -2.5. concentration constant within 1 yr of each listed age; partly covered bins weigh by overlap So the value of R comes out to 0.075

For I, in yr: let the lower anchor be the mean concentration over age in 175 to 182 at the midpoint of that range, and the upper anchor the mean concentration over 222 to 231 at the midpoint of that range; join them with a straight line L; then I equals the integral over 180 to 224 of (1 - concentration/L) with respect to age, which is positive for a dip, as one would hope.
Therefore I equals 4.7 yr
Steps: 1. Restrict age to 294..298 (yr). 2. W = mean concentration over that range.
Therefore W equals 66.3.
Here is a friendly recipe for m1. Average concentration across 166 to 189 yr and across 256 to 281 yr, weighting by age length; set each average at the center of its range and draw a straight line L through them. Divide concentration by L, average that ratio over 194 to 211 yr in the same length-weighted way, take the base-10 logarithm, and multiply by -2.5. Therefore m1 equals 0.50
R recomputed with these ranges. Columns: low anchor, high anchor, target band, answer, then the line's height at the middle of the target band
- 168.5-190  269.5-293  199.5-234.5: 0.30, 58.1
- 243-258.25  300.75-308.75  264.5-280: 0.03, 64.3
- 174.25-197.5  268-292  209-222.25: 0.11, 56.6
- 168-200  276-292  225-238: 0.35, 58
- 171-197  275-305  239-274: 0.02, 61.3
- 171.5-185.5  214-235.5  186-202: 0.12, 53.5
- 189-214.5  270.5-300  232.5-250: 0.14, 51.9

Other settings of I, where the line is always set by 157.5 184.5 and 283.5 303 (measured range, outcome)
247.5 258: -0.45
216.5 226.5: 0.47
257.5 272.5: 0.03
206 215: 3.25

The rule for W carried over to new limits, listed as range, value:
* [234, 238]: 36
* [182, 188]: 54.8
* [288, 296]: 67.3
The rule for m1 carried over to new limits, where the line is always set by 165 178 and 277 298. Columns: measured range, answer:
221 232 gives 0.19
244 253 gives 0.02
